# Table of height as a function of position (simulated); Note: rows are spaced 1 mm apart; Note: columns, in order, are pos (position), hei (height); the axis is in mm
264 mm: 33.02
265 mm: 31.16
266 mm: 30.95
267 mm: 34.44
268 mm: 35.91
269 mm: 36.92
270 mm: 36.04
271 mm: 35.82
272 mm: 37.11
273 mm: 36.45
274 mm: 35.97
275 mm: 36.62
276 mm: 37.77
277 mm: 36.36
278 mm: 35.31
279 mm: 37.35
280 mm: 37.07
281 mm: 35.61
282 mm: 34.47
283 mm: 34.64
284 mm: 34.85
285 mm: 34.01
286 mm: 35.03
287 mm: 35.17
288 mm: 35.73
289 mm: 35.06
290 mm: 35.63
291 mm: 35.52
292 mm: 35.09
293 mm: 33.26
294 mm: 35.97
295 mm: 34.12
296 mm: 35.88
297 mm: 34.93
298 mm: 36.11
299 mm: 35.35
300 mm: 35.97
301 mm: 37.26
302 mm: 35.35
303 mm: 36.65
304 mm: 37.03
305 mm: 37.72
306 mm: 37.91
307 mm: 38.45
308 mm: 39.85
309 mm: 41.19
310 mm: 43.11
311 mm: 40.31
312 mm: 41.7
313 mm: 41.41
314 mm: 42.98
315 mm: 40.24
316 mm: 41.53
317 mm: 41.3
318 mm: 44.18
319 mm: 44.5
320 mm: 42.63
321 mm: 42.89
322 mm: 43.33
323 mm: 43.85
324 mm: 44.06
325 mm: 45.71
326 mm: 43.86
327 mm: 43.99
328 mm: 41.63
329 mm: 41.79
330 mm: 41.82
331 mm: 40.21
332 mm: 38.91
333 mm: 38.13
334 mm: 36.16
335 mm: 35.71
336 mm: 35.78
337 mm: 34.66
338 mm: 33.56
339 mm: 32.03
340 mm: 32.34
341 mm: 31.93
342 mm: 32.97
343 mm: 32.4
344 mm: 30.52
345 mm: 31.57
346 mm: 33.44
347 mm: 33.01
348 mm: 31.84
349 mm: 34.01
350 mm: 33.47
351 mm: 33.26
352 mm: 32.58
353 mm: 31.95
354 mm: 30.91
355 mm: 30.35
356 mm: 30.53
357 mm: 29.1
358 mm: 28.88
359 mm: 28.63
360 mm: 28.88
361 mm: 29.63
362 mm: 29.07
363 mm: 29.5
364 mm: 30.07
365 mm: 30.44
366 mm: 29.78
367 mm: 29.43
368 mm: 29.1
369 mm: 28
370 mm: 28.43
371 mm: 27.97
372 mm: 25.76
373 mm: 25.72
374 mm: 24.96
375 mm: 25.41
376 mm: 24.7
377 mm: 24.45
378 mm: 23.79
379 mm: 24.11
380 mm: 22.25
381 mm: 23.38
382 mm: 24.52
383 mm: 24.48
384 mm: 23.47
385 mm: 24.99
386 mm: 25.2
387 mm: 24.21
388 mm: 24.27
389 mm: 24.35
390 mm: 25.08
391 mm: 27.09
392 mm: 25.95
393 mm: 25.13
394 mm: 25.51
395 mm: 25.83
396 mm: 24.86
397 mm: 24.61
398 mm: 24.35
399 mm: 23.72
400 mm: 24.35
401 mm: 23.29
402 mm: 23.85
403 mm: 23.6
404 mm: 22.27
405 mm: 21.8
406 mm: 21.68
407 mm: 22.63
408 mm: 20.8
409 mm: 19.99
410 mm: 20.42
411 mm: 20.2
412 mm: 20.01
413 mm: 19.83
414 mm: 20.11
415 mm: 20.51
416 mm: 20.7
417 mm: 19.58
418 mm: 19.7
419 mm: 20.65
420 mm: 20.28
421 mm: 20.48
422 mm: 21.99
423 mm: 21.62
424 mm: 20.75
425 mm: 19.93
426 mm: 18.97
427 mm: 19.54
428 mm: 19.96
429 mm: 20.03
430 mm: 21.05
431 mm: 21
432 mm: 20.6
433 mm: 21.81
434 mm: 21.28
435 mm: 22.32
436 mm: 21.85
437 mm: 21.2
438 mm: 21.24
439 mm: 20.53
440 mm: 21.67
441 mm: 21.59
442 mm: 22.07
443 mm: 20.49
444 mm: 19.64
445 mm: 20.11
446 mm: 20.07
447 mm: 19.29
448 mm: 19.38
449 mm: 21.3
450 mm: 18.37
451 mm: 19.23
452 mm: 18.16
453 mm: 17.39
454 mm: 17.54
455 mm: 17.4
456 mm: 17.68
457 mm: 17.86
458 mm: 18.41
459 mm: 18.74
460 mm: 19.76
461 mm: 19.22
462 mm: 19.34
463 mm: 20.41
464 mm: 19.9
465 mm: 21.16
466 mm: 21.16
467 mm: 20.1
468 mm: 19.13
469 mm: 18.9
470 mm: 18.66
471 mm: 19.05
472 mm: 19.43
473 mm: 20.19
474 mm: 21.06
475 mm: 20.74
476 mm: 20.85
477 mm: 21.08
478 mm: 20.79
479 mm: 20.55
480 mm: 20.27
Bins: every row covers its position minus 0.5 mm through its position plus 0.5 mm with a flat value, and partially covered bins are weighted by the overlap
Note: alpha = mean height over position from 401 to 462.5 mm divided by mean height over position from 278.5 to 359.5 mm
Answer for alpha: 0.6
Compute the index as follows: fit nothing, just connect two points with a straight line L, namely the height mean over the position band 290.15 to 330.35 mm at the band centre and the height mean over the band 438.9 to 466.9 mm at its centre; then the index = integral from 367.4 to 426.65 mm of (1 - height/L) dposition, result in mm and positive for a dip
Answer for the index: 9.0 mm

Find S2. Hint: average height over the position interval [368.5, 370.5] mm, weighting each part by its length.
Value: 28.2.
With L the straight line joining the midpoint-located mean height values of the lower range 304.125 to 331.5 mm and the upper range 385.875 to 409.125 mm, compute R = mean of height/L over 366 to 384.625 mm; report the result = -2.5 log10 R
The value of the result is 0.133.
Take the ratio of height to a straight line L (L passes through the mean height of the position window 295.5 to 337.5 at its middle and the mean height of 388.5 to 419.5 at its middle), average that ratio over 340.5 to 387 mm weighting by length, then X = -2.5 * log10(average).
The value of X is 0.07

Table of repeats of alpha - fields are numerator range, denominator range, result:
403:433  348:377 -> 0.71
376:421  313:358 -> 0.62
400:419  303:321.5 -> 0.52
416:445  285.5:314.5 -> 0.56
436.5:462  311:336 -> 0.47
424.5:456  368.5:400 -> 0.80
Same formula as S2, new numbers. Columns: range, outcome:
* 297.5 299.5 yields 35.7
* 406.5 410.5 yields 21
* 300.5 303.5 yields 36.4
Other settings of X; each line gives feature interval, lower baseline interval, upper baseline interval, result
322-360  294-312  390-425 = -0.102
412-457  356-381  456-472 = 0.086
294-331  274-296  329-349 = -0.148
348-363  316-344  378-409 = 0.078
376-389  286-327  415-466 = 0.173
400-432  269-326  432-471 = 0.150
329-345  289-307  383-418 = -0.137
